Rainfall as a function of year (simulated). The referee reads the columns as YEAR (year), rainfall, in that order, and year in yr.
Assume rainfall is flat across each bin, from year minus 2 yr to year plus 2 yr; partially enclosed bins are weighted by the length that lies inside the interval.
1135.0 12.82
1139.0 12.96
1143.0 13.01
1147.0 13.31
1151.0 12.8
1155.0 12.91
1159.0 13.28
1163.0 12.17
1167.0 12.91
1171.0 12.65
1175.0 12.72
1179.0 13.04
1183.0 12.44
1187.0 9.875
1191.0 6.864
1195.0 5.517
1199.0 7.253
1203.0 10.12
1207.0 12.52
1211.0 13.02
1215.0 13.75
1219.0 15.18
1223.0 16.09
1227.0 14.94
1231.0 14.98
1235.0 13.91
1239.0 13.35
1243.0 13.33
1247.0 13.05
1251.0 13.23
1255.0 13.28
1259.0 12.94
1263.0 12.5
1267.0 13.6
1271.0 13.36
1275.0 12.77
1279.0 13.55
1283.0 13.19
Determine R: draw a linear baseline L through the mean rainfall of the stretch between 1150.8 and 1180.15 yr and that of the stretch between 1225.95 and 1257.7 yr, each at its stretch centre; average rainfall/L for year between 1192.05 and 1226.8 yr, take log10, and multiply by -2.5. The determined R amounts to 0.14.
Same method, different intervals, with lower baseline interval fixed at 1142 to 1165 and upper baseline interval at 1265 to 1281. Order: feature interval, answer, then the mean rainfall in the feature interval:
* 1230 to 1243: -0.06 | 13.9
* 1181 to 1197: 0.44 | 8.67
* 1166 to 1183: 0.02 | 12.8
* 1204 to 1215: 0.03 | 12.7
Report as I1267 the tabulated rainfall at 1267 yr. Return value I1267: 13.6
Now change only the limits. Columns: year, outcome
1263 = 12.5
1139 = 12.96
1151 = 12.8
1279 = 13.55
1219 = 15.18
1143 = 13.01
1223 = 16.09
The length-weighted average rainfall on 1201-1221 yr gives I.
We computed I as 12.9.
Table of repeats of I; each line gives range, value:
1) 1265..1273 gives 13.5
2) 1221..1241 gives 14.7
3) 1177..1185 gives 12.7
